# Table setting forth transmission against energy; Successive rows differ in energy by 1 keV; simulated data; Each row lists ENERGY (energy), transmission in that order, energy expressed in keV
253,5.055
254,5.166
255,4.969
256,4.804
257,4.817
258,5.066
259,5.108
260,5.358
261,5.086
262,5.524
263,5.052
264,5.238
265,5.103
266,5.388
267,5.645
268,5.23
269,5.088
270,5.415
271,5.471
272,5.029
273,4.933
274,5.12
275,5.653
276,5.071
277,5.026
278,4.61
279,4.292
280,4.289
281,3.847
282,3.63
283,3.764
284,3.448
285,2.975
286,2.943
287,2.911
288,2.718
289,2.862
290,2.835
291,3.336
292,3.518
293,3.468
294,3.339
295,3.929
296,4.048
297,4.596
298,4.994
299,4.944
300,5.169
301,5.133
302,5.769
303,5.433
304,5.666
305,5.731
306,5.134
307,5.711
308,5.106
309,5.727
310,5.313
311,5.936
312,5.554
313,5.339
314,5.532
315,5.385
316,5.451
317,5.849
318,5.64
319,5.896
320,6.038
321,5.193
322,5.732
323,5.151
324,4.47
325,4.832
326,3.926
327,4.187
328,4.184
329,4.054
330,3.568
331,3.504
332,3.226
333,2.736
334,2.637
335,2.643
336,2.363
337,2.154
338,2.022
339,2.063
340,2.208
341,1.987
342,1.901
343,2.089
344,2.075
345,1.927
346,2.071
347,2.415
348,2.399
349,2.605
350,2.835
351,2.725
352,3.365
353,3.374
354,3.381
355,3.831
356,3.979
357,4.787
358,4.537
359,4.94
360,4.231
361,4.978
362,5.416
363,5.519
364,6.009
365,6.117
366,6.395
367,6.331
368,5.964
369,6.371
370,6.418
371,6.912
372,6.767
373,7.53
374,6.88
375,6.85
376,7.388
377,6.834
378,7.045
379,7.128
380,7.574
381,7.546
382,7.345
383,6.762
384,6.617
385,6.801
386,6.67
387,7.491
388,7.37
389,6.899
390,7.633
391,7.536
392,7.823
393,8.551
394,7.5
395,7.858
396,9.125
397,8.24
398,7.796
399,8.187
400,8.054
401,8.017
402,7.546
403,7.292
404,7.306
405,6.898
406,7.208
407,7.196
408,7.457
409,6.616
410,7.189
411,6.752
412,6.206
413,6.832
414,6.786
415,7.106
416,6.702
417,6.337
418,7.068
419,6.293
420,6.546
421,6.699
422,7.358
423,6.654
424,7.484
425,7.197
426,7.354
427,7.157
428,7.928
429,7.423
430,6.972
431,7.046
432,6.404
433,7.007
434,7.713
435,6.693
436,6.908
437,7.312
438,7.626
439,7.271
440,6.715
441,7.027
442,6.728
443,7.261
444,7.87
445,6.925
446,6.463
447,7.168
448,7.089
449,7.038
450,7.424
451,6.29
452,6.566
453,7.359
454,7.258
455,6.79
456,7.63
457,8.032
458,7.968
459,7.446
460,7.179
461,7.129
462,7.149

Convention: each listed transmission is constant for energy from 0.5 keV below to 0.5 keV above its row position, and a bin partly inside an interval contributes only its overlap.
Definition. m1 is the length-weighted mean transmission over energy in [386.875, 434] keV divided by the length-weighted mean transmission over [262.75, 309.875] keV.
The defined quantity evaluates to 1.60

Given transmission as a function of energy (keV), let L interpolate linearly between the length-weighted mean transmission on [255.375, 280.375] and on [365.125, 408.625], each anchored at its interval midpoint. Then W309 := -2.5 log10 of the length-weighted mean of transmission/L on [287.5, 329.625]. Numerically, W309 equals 0.21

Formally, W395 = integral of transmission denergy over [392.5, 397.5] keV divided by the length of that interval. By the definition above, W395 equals 8.25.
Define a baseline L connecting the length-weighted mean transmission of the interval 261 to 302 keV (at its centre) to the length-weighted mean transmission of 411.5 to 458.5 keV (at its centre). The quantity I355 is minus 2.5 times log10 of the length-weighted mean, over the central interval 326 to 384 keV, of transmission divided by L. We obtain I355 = 0.27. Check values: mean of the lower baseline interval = 4.41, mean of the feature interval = 4.49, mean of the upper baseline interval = 7.06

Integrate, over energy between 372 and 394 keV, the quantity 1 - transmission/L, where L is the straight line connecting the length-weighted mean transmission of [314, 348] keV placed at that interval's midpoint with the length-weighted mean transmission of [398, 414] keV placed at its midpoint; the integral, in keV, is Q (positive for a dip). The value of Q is -4.0 keV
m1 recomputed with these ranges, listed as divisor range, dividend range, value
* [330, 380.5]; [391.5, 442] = 1.67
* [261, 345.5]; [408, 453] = 1.62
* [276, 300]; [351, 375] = 1.41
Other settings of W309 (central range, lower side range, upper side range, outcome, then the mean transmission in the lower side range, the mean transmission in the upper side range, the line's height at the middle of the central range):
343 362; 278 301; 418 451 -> 0.48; 3.77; 7.07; 5.21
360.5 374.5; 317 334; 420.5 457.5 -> -0.14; 4.5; 7.13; 5.48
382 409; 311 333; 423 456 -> -0.20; 4.87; 7.11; 6.27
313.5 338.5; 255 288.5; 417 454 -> 0.26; 4.66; 7.05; 5.45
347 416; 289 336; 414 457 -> -0.06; 4.64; 7.05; 5.99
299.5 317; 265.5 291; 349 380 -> -0.16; 4.31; 5.48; 4.72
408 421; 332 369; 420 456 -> -0.10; 3.56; 7.09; 6.14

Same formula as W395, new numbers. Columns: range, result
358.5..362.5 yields 4.89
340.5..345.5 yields 2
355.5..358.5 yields 4.43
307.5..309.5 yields 5.42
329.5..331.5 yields 3.54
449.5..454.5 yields 6.98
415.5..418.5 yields 6.7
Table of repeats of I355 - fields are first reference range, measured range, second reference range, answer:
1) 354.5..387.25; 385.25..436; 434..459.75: -0.09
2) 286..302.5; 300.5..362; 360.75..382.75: 0.22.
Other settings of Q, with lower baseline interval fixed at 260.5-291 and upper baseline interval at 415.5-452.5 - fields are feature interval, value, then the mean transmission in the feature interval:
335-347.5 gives 7.7 keV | 2.13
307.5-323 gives -1.4 keV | 5.57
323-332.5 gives 2.2 keV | 4.06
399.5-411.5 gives -1.4 keV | 7.29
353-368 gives 2.1 keV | 5.01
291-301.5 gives 1.2 keV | 4.27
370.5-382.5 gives -2.1 keV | 7.15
